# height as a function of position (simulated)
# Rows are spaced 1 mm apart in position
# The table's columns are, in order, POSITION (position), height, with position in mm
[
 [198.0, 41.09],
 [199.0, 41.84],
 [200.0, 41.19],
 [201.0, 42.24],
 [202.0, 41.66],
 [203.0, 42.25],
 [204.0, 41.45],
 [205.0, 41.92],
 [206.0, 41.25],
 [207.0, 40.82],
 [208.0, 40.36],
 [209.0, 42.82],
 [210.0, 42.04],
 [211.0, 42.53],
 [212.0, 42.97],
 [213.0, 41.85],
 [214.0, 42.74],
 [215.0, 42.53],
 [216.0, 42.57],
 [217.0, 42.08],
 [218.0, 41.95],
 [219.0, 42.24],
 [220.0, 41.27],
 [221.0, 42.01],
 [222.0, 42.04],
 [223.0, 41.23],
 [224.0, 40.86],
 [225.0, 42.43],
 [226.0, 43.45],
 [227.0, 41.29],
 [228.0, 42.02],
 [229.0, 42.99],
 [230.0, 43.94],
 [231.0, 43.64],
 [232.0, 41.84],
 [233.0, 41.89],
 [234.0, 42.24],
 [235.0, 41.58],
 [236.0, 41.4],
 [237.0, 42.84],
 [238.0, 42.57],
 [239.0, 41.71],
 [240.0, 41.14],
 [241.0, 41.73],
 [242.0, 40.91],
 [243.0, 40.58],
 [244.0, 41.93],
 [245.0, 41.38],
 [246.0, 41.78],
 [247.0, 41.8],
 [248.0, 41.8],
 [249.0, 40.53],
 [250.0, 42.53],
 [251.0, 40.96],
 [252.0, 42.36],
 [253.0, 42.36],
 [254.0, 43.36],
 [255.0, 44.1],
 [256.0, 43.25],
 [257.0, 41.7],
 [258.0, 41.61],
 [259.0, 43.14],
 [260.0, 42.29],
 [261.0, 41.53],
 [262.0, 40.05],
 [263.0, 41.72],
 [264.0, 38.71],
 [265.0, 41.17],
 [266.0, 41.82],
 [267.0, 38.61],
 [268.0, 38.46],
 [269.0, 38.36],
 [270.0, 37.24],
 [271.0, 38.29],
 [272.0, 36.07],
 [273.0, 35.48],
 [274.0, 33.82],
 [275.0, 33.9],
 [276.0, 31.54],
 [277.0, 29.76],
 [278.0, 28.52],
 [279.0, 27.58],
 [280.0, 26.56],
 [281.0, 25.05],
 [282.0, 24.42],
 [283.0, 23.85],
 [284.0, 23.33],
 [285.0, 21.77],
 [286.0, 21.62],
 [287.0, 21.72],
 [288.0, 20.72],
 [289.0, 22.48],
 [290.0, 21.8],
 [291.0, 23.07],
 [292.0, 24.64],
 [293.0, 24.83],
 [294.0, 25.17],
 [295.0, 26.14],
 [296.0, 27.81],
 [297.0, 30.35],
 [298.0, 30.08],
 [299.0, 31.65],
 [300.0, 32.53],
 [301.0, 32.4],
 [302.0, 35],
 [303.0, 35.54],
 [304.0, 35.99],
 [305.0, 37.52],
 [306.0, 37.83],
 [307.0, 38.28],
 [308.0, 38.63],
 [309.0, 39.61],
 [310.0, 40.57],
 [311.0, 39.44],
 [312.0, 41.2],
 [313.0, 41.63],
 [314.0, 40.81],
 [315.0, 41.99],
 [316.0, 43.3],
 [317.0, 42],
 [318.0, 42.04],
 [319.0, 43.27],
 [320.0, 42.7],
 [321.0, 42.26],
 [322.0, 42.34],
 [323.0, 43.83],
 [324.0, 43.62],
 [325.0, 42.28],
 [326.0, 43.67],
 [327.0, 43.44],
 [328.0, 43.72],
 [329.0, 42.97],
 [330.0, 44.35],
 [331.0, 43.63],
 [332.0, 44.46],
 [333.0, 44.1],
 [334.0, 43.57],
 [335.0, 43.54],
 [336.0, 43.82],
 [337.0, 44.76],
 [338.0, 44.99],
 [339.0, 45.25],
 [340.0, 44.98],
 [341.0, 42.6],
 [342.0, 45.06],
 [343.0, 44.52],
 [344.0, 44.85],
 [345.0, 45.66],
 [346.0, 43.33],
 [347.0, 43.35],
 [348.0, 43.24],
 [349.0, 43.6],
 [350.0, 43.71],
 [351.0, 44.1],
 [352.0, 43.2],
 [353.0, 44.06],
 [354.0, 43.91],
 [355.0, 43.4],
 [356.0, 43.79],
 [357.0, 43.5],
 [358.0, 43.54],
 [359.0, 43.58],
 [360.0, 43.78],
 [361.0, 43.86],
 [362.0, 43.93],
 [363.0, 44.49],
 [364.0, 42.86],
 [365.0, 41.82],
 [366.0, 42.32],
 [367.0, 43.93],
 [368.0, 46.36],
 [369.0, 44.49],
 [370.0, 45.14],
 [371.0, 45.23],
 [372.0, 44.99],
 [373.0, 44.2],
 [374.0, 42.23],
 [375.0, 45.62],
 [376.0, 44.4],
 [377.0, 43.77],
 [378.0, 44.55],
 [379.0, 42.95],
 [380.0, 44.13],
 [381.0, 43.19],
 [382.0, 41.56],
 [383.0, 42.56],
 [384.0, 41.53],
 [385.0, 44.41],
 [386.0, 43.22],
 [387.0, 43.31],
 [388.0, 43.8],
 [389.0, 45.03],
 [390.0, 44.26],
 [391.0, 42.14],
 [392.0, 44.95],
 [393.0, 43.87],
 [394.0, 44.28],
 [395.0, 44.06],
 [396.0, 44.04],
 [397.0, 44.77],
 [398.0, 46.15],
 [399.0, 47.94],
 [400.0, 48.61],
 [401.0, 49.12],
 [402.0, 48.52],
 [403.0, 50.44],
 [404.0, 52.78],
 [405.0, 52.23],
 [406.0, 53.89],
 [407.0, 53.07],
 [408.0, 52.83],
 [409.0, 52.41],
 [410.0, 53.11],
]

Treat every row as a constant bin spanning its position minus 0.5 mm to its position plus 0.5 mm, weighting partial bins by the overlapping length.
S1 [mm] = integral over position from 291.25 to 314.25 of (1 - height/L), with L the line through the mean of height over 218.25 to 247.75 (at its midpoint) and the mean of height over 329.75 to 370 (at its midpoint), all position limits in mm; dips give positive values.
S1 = 4.9 mm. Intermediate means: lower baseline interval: 42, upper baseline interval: 44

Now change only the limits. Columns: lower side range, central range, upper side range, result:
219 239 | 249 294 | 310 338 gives 9.24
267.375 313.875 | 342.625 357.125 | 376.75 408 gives -1.50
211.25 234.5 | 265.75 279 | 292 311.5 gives 0.59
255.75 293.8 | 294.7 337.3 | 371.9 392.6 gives -3.55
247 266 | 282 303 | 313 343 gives 8.08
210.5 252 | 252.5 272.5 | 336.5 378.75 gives 0.85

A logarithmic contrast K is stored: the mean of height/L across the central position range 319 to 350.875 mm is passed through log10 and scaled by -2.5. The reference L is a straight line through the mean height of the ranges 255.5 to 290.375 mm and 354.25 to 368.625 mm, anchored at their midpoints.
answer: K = -0.09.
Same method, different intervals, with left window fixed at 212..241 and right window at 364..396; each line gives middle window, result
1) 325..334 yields -0.01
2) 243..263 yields 0.01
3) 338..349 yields -0.02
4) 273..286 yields 0.47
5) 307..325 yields 0.04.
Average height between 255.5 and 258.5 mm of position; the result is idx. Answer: 42.2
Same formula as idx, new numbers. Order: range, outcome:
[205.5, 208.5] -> 40.8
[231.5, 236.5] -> 41.8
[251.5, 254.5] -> 42.7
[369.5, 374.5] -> 44.4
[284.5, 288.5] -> 21.5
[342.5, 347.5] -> 44.3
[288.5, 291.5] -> 22.5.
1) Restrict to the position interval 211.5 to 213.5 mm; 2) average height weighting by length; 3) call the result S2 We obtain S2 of 42.4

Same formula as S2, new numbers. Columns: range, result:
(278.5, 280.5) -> 27.1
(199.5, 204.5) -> 41.8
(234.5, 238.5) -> 42.1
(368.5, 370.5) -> 44.8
